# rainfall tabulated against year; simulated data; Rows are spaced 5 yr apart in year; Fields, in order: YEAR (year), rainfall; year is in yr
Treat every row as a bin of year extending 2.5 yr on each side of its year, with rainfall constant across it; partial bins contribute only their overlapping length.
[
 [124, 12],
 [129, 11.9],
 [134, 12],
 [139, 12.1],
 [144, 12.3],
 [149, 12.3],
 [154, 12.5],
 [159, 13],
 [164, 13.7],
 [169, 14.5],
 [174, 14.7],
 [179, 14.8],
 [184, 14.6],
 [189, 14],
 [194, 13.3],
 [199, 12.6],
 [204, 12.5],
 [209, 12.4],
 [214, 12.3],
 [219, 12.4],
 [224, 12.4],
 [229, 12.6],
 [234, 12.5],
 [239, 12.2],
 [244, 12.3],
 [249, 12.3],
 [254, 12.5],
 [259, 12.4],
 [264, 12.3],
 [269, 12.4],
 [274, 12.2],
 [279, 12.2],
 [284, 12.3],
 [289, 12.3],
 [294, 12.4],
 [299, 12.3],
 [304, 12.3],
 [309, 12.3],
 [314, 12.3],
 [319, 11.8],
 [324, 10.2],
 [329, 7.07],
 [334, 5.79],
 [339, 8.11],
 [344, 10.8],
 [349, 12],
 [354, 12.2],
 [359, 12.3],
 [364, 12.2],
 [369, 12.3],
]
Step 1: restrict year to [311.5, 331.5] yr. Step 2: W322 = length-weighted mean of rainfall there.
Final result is 10.3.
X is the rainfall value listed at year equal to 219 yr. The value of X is 12.4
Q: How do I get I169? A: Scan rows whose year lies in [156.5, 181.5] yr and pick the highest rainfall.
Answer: 14.8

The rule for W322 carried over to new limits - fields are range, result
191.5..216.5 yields 12.6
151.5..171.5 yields 13.4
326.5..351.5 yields 8.75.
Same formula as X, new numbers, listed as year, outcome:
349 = 12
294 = 12.4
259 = 12.4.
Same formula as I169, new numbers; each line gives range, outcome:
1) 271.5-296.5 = 12.4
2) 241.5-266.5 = 12.5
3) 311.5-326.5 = 12.3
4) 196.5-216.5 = 12.6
